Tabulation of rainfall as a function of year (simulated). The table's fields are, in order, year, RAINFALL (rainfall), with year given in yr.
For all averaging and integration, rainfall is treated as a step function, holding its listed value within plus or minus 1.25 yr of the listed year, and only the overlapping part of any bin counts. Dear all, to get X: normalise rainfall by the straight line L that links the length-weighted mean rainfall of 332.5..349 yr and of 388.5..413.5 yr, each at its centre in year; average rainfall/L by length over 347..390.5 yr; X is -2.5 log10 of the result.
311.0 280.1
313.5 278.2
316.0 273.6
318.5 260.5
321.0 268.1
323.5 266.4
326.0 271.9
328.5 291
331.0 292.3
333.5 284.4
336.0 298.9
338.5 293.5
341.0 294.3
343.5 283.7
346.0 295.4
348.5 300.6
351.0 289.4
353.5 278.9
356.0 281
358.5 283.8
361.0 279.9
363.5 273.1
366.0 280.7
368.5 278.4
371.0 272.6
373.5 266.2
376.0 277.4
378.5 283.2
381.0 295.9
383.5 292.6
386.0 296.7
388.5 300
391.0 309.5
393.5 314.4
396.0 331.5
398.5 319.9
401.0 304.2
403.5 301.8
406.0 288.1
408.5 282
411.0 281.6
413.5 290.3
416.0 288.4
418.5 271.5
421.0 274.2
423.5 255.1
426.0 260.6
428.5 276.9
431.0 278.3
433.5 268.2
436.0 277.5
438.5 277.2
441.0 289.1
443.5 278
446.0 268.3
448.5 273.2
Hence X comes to 0.048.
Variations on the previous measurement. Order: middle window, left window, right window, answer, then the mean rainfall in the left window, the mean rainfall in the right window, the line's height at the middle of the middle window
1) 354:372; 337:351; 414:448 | 0.04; 293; 274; 289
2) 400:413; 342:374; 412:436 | -0.06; 282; 274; 276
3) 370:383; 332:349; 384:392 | 0.07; 293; 301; 299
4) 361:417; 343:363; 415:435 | -0.05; 286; 272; 279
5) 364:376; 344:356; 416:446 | 0.04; 290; 274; 286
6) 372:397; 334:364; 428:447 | -0.05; 288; 277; 283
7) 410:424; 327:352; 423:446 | 0.00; 292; 274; 277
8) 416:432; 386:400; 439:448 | 0.08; 313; 278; 292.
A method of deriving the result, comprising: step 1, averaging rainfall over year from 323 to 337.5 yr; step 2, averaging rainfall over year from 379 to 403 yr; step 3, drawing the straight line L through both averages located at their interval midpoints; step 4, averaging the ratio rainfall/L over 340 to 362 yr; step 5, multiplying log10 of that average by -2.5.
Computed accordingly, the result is 0.02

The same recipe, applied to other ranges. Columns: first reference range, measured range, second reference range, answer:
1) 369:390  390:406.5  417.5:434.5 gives -0.12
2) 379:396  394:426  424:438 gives -0.01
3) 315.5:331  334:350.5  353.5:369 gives -0.07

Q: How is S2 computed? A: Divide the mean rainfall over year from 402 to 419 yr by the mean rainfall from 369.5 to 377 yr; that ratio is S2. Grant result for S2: 1.1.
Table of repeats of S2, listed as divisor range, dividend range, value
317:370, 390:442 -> 1.02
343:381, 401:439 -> 0.99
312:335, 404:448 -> 1.00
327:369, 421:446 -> 0.95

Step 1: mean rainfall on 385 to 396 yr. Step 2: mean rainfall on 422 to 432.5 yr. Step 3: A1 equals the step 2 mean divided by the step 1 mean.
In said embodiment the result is 0.87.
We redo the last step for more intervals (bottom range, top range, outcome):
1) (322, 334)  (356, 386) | 1.00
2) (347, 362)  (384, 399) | 1.09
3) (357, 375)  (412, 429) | 0.99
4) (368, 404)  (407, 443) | 0.93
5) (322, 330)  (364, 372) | 1.00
